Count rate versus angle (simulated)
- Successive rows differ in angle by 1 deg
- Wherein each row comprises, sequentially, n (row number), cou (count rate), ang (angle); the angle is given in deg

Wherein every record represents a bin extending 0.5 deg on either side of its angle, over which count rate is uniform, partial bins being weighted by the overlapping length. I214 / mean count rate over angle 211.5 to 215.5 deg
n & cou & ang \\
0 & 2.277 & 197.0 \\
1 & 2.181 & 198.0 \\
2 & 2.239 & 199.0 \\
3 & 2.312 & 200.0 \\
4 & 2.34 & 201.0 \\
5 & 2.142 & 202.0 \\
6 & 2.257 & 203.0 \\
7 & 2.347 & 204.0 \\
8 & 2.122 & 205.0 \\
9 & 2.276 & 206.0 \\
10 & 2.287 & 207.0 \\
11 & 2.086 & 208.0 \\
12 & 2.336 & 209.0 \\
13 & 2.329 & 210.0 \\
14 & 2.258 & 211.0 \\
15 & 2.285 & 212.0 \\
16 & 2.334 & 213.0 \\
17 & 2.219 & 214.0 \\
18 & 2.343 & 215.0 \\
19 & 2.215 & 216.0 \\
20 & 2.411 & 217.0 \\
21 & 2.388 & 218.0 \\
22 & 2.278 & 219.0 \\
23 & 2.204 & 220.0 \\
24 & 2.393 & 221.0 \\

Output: 2.3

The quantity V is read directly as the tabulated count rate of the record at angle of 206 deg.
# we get 2.276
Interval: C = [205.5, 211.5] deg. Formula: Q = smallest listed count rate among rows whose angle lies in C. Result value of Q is 2.086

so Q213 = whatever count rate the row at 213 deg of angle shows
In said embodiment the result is 2.334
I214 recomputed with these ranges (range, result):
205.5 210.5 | 2.26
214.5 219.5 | 2.33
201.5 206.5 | 2.23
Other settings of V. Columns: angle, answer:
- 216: 2.215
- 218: 2.388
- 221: 2.393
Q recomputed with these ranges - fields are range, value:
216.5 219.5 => 2.278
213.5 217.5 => 2.215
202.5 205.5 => 2.122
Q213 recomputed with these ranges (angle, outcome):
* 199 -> 2.239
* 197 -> 2.277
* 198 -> 2.181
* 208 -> 2.086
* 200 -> 2.312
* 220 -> 2.204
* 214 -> 2.219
